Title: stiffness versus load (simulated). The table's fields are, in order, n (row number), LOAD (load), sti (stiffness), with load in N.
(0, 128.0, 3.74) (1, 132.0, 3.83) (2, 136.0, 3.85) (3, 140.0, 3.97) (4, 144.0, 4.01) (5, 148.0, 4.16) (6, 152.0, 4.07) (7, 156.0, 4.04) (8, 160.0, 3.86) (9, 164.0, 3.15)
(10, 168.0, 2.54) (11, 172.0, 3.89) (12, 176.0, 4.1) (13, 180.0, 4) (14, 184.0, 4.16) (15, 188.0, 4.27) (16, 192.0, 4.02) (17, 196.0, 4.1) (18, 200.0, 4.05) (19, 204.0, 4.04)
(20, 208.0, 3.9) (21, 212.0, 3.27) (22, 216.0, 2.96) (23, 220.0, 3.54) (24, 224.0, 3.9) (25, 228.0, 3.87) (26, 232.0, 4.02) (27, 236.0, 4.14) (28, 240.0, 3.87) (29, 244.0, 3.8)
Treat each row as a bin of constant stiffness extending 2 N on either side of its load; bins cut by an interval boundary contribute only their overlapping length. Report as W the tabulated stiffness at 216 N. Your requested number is 2.96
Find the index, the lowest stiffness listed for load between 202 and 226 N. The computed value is 2.96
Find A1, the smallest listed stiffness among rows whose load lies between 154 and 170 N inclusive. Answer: 2.54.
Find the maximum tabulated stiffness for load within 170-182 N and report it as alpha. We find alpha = 4.1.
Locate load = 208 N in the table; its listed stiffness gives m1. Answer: 3.9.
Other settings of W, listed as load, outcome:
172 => 3.89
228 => 3.87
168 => 2.54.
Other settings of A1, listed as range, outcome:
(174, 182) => 4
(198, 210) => 3.9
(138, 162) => 3.86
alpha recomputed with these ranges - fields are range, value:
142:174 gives 4.16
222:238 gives 4.14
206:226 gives 3.9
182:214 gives 4.27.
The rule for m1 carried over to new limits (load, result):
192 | 4.02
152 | 4.07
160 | 3.86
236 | 4.14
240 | 3.87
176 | 4.1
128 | 3.74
